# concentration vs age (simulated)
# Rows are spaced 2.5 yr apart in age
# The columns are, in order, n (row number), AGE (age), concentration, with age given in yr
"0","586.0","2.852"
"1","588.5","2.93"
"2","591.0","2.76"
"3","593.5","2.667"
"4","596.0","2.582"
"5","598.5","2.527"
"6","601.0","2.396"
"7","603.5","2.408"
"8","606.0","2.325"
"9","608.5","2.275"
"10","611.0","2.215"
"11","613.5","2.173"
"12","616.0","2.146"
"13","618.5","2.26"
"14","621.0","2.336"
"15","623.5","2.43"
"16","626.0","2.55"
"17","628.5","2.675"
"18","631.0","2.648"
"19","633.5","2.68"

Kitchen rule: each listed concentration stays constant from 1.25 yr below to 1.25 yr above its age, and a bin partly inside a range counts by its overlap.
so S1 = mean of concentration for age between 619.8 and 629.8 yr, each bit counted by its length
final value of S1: 2.5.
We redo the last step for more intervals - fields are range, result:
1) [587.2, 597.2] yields 2.74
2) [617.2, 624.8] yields 2.34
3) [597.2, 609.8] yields 2.39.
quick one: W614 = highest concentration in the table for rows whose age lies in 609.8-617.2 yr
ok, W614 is 2.215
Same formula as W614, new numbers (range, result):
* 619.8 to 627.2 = 2.55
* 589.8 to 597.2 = 2.76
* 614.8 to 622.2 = 2.336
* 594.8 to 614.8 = 2.582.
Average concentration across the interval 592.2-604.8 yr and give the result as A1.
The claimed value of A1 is 2.52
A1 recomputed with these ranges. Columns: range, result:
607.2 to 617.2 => 2.2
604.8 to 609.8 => 2.3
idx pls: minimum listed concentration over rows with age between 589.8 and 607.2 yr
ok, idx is 2.325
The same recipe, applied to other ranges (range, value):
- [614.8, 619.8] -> 2.146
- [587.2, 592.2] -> 2.76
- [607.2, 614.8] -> 2.173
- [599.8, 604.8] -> 2.396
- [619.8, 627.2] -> 2.336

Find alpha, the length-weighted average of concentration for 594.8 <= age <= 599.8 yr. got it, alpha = 2.55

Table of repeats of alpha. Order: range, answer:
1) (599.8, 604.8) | 2.4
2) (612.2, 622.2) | 2.23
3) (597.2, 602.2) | 2.46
